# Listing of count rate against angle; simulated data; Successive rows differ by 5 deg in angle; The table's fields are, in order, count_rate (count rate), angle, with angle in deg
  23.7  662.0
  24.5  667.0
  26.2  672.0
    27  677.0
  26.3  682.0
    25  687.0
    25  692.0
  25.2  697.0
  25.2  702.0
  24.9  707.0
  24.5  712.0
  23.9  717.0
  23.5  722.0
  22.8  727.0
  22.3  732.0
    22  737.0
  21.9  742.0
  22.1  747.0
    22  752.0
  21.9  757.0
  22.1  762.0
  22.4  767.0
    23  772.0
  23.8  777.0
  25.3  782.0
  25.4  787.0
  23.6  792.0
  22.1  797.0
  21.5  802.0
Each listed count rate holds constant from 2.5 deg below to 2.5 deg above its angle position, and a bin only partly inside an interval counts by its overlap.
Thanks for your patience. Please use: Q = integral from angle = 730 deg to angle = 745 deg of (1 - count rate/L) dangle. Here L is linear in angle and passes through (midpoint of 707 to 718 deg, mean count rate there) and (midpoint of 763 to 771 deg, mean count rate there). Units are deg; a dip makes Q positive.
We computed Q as 0.9 deg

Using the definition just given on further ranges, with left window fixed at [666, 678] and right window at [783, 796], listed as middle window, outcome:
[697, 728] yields 1.34 deg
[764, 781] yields 0.91 deg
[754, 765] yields 1.21 deg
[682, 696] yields 0.25 deg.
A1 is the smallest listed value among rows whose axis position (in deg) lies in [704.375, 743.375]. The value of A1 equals 21.9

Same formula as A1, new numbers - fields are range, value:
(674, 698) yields 25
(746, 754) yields 22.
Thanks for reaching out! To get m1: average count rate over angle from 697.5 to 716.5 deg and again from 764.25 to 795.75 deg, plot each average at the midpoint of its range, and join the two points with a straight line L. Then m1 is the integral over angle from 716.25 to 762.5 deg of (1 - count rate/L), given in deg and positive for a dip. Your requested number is 3.7 deg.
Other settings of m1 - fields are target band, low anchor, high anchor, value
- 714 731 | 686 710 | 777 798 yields 1.0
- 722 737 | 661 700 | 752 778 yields 0.7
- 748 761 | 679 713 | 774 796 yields 1.4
